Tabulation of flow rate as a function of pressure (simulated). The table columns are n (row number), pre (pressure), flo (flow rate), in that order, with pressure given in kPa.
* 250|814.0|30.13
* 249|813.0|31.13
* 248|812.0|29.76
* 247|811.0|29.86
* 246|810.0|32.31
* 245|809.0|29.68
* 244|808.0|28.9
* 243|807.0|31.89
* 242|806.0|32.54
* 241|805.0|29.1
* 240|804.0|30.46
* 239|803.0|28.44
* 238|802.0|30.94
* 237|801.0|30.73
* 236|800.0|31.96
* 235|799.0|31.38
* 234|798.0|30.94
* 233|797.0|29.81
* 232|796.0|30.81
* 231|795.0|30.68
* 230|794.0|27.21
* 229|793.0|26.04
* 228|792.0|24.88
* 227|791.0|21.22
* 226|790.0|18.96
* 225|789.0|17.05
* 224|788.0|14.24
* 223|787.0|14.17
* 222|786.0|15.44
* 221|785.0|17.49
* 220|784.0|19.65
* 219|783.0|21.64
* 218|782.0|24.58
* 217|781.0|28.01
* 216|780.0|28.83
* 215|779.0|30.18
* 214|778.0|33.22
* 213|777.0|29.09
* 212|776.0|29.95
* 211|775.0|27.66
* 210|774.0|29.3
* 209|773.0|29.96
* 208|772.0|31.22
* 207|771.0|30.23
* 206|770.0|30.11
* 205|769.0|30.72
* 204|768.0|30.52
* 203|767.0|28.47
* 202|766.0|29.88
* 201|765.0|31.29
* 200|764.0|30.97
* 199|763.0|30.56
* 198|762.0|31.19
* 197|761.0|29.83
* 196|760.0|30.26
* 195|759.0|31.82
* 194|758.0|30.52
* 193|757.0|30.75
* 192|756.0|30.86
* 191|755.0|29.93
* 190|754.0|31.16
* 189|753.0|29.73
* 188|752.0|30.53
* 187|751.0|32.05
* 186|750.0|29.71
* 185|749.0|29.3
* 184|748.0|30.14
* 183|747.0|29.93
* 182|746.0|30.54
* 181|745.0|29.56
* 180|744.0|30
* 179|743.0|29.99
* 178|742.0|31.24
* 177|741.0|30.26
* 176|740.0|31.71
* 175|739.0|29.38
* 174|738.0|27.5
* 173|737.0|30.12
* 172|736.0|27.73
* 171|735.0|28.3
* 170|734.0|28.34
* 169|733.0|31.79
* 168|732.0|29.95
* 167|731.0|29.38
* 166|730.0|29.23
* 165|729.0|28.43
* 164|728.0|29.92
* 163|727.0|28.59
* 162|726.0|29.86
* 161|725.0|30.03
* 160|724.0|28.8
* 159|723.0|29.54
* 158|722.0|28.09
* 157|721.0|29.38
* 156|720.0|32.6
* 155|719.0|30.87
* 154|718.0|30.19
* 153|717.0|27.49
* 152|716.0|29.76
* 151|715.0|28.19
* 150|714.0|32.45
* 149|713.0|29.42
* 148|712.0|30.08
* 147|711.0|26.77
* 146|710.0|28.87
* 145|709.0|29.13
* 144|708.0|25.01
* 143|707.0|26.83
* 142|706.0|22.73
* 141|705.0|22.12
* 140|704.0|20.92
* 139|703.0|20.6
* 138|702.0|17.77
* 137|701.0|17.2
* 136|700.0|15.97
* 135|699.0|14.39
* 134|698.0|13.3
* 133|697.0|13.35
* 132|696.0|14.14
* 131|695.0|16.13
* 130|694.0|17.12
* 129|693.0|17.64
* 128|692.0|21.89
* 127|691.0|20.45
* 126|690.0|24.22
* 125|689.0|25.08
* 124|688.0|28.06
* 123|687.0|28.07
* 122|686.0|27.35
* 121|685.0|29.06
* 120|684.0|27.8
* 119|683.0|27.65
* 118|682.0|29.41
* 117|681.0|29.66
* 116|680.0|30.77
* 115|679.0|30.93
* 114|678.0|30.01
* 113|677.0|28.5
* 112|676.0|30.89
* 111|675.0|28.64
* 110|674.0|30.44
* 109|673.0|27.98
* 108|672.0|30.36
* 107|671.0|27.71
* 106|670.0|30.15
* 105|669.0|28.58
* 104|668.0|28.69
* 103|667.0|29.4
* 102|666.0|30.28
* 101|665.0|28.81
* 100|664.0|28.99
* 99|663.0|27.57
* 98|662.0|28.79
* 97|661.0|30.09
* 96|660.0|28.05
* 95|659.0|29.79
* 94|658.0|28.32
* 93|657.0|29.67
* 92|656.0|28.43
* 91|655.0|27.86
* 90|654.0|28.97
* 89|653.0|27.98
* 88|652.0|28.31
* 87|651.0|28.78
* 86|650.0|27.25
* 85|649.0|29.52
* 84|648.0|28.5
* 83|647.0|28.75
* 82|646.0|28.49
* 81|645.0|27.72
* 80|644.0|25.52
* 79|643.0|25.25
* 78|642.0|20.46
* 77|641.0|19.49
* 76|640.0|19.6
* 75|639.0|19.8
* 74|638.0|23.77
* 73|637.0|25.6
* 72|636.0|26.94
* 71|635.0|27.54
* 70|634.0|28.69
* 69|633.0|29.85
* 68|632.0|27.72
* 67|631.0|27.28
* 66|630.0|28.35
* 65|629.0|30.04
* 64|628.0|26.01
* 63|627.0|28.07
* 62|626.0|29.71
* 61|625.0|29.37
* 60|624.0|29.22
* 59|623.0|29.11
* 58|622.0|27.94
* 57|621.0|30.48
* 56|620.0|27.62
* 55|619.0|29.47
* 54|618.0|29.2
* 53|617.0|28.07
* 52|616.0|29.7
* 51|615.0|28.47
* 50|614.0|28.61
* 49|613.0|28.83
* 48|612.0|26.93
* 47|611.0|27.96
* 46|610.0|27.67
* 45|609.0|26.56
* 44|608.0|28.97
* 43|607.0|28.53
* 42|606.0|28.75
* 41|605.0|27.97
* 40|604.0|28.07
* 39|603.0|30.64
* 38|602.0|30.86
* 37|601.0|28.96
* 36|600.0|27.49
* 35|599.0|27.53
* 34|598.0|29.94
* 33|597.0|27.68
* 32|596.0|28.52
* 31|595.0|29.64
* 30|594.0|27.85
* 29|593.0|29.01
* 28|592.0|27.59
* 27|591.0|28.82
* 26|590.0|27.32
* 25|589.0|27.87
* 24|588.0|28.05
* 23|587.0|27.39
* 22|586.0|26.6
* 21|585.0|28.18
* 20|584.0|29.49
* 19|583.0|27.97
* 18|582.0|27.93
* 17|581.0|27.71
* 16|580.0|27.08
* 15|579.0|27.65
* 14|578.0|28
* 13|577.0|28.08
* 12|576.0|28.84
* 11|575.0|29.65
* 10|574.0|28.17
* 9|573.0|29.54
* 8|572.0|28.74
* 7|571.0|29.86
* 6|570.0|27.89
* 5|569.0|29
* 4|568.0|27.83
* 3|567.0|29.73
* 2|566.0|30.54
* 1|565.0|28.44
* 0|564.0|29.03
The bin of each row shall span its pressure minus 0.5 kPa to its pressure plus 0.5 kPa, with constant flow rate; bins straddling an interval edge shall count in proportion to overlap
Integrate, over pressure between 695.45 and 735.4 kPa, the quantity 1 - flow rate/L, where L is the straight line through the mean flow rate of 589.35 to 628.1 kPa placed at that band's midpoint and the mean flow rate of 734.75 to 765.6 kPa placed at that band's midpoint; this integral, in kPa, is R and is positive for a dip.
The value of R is 5.2 kPa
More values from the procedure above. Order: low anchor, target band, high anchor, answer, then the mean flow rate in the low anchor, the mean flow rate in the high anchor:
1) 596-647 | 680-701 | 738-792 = 4.3 kPa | 27.6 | 28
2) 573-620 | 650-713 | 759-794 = 3.7 kPa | 28.4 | 26.5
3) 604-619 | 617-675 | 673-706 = -3.8 kPa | 28.3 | 23.5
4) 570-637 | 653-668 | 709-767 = 0.1 kPa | 28.4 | 29.9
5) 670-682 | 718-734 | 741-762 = 0.2 kPa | 29.6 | 30.4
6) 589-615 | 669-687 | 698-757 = -0.7 kPa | 28.4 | 28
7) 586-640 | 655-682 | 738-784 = -0.5 kPa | 28.1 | 29.8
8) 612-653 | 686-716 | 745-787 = 5.9 kPa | 27.3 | 28.8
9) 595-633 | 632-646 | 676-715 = 1.2 kPa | 28.6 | 24.1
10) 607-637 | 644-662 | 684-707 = -2.5 kPa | 28.4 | 20.6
